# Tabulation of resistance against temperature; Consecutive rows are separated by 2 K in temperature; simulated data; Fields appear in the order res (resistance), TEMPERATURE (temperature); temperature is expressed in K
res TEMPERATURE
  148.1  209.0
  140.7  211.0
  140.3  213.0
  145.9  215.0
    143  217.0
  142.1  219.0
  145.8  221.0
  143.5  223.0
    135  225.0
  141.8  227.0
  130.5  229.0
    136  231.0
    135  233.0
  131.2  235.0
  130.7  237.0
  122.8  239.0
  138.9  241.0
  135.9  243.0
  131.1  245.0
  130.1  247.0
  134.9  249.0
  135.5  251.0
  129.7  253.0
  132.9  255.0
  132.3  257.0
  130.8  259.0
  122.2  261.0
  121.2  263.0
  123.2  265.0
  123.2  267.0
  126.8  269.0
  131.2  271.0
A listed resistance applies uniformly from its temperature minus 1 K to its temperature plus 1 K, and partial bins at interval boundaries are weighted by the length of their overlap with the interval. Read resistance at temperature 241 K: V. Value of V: 138.9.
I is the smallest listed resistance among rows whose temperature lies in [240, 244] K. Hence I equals 135.9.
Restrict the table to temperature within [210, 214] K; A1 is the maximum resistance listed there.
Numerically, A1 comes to 140.7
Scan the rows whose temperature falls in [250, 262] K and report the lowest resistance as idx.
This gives 122.2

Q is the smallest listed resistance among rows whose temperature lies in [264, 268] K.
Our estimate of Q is 123.2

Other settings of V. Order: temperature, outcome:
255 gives 132.9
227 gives 141.8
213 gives 140.3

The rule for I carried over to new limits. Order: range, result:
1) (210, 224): 140.3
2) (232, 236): 131.2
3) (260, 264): 121.2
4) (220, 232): 130.5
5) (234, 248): 122.8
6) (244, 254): 129.7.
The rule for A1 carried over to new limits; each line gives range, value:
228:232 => 136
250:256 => 135.5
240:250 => 138.9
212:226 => 145.9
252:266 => 132.9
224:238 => 141.8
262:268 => 123.2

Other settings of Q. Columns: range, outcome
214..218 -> 143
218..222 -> 142.1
